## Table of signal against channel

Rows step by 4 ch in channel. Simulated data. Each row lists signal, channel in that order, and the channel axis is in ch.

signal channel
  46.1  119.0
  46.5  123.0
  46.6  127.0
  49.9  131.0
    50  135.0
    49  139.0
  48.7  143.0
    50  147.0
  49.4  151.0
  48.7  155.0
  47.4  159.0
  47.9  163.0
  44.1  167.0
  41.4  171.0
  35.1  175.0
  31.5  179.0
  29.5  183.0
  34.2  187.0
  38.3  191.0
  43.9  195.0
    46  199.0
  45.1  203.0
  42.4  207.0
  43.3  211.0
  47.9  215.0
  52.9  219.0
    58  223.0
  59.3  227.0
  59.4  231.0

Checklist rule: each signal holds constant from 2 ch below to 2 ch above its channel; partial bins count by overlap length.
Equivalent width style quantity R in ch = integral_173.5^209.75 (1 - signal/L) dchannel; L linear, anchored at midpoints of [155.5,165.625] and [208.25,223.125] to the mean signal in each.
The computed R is 7.4 ch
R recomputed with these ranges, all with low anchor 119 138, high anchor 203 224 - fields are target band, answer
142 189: 5.8 ch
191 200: 0.9 ch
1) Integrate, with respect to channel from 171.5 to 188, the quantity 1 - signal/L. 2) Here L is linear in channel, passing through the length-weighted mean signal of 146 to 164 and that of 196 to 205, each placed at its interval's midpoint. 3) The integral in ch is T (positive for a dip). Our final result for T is 4.8 ch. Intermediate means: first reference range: 48.6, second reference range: 45.4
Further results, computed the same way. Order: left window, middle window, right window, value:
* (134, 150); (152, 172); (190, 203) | 0.4 ch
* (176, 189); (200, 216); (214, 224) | 0.7 ch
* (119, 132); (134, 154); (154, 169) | -1.0 ch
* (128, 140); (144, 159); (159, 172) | -0.6 ch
